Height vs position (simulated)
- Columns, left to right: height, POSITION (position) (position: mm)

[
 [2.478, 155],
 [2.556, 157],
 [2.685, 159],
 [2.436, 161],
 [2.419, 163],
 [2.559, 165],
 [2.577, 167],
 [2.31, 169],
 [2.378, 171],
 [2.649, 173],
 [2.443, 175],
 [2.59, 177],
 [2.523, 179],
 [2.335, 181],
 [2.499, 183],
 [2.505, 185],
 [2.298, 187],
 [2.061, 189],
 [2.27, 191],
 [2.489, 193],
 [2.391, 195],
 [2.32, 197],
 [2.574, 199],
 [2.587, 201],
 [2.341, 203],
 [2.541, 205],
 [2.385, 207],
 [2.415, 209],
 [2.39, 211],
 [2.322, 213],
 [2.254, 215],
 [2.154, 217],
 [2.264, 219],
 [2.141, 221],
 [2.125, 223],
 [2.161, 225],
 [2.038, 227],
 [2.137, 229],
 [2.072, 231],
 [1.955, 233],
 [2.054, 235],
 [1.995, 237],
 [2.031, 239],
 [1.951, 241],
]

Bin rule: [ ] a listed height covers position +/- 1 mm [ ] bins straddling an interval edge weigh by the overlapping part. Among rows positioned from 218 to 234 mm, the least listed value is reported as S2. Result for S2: 1.955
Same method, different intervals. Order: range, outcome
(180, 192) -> 2.061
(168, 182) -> 2.31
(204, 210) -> 2.385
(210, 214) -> 2.322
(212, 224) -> 2.125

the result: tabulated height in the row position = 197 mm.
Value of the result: 2.32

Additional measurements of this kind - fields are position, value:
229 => 2.137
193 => 2.489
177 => 2.59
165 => 2.559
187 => 2.298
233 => 1.955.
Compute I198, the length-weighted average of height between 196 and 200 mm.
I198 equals 2.45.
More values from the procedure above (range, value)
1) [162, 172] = 2.45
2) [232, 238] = 2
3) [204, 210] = 2.45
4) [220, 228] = 2.12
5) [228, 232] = 2.1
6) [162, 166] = 2.49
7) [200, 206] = 2.49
